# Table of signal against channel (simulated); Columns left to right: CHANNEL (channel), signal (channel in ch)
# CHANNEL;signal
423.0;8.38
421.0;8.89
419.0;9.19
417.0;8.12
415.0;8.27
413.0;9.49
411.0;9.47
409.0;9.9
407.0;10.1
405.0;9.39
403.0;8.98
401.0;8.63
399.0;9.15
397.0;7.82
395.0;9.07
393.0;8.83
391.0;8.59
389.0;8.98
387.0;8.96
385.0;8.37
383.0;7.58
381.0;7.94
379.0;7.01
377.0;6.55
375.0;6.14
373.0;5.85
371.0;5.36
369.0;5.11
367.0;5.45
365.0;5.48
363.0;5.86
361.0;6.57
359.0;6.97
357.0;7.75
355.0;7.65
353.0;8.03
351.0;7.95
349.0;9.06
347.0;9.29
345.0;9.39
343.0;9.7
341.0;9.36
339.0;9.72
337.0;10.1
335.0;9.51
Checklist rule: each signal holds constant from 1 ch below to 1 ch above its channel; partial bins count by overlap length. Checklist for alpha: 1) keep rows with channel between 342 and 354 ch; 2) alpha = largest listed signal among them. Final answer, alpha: 9.7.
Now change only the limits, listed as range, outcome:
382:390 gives 8.98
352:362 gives 8.03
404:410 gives 10.1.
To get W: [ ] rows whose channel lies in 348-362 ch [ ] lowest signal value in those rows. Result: 6.57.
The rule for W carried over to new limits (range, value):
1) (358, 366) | 5.48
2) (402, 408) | 8.98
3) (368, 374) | 5.11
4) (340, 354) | 7.95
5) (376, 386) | 6.55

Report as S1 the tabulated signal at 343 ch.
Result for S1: 9.7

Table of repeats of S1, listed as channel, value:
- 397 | 7.82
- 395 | 9.07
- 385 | 8.37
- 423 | 8.38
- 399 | 9.15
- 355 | 7.65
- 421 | 8.89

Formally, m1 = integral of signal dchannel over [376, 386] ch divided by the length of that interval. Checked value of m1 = 7.49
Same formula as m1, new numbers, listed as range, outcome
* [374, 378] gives 6.34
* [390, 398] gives 8.58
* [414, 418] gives 8.2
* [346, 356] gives 8.4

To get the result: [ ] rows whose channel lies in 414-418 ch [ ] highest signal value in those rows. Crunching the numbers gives 8.27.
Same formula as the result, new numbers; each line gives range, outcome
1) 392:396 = 9.07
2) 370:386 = 8.37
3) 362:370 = 5.86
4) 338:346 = 9.72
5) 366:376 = 6.14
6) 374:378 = 6.55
